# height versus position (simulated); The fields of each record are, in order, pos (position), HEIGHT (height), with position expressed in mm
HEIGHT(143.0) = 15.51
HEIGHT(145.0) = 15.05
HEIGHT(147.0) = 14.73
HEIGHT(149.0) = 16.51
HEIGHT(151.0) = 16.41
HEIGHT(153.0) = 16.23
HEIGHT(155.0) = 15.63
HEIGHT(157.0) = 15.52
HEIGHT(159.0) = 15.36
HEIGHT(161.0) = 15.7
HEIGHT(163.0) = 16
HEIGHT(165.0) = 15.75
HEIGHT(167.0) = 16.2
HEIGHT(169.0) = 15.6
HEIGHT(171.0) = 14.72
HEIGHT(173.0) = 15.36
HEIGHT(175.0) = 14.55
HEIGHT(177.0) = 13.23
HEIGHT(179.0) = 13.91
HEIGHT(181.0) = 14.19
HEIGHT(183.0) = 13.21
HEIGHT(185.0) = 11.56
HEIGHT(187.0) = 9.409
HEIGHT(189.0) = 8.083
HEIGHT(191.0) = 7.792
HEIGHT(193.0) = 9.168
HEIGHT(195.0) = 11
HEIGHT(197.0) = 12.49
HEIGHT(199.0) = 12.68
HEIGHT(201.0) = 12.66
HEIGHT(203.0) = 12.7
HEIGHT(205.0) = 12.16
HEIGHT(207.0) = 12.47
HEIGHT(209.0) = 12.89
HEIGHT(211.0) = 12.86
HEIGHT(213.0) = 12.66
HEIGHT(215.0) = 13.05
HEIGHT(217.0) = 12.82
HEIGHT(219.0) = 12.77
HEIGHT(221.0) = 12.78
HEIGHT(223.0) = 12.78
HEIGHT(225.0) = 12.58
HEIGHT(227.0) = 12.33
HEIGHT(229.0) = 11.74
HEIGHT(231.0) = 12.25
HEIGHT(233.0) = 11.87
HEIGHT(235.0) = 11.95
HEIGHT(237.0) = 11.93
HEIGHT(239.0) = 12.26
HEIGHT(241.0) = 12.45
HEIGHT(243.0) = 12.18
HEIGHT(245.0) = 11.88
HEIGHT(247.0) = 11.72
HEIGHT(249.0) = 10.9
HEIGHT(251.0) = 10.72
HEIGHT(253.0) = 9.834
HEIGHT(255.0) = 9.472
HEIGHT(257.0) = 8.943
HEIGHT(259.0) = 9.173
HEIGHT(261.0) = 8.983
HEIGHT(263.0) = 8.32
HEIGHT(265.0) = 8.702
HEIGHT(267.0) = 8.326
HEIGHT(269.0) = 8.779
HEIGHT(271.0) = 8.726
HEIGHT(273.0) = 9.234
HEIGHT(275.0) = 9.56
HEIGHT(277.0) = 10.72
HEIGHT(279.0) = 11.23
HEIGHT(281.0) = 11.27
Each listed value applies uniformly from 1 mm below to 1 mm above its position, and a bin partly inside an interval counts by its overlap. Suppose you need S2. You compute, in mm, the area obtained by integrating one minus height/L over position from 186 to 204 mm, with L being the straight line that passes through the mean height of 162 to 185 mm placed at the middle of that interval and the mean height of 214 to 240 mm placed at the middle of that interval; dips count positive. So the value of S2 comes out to 4.0 mm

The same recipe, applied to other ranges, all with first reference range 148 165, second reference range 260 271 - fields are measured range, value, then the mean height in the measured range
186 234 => 1.4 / 11.8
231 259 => -3.3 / 11.2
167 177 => -0.1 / 15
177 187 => 1.0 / 12.8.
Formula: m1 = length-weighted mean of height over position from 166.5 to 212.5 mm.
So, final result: 12.5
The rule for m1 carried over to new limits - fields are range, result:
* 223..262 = 11.3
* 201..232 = 12.6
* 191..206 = 11.6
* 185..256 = 11.7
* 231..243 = 12.1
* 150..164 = 15.8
